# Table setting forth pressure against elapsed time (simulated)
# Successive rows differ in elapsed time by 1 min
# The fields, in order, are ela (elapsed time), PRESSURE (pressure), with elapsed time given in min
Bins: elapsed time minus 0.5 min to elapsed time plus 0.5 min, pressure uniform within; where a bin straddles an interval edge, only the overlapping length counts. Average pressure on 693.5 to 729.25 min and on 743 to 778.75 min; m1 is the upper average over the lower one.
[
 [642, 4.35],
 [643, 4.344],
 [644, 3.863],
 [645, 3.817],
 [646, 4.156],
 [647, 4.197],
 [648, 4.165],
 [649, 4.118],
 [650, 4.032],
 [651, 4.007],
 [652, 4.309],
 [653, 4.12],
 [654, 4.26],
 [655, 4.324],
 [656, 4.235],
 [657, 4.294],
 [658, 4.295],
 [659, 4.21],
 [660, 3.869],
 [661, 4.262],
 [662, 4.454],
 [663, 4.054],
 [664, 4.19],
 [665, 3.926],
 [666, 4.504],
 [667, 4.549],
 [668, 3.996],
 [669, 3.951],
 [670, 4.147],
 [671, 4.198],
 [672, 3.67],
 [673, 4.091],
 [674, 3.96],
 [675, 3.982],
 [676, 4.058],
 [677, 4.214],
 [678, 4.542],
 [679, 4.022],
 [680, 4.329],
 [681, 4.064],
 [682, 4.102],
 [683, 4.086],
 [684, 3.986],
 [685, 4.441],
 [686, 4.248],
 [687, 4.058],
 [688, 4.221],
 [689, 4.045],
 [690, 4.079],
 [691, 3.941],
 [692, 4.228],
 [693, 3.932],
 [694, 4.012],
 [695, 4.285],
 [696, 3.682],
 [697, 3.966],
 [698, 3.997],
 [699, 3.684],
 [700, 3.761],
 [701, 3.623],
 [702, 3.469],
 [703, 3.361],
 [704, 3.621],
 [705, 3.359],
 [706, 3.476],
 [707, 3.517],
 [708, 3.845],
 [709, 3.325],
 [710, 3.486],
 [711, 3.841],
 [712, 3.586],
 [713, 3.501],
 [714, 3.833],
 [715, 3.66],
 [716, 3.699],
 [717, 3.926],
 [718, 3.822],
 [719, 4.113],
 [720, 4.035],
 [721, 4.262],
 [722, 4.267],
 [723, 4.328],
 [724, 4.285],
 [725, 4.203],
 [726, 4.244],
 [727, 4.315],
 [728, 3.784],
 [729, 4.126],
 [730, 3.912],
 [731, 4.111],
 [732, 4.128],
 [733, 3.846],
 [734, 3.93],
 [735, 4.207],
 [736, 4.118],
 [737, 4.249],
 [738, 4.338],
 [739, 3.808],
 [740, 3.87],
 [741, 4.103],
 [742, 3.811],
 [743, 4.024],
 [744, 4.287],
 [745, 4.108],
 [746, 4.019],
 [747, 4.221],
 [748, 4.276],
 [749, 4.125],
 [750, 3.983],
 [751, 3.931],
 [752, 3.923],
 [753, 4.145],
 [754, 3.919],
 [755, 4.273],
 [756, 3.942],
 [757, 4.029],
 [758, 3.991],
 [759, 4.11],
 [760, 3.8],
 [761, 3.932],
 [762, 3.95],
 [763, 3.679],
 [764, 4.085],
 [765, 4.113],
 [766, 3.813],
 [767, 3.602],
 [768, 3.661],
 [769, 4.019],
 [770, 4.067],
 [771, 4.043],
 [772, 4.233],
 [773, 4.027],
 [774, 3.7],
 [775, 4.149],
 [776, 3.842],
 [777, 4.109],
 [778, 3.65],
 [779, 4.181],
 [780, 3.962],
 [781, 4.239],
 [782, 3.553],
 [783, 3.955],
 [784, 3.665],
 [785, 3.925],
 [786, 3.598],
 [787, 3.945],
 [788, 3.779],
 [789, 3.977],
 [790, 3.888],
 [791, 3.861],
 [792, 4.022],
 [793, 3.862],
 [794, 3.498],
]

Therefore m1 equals 1.04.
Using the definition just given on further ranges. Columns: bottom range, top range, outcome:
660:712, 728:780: 1.01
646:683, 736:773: 0.97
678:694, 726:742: 0.98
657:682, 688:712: 0.91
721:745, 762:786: 0.95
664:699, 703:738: 0.95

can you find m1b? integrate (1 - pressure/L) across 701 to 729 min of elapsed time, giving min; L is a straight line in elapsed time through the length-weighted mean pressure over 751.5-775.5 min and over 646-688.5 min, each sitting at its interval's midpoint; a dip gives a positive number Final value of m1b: 1.7 min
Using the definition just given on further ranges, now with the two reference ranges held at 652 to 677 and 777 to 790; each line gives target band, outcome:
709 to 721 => 0.8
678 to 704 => 0.7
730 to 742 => -0.2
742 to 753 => -0.3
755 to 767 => -0.1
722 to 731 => -0.3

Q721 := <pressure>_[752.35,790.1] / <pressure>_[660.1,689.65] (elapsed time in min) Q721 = 0.95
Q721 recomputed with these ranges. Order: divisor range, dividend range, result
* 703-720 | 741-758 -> 1.11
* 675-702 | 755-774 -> 0.98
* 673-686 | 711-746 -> 0.97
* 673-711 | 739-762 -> 1.03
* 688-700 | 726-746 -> 1.02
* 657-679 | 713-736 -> 0.97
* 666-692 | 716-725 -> 1.00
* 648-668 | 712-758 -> 0.96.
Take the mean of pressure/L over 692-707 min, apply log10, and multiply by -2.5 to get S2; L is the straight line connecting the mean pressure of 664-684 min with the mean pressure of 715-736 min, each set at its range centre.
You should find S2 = 0.099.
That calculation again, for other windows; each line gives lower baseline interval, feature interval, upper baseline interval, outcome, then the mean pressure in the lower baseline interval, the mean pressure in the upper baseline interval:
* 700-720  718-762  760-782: -0.079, 3.65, 3.94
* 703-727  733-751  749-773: -0.044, 3.84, 3.97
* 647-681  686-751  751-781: 0.031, 4.16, 3.97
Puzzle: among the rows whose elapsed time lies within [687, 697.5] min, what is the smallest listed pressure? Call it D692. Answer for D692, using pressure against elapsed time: 3.682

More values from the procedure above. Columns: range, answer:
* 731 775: 3.602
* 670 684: 3.67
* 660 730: 3.325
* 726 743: 3.784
